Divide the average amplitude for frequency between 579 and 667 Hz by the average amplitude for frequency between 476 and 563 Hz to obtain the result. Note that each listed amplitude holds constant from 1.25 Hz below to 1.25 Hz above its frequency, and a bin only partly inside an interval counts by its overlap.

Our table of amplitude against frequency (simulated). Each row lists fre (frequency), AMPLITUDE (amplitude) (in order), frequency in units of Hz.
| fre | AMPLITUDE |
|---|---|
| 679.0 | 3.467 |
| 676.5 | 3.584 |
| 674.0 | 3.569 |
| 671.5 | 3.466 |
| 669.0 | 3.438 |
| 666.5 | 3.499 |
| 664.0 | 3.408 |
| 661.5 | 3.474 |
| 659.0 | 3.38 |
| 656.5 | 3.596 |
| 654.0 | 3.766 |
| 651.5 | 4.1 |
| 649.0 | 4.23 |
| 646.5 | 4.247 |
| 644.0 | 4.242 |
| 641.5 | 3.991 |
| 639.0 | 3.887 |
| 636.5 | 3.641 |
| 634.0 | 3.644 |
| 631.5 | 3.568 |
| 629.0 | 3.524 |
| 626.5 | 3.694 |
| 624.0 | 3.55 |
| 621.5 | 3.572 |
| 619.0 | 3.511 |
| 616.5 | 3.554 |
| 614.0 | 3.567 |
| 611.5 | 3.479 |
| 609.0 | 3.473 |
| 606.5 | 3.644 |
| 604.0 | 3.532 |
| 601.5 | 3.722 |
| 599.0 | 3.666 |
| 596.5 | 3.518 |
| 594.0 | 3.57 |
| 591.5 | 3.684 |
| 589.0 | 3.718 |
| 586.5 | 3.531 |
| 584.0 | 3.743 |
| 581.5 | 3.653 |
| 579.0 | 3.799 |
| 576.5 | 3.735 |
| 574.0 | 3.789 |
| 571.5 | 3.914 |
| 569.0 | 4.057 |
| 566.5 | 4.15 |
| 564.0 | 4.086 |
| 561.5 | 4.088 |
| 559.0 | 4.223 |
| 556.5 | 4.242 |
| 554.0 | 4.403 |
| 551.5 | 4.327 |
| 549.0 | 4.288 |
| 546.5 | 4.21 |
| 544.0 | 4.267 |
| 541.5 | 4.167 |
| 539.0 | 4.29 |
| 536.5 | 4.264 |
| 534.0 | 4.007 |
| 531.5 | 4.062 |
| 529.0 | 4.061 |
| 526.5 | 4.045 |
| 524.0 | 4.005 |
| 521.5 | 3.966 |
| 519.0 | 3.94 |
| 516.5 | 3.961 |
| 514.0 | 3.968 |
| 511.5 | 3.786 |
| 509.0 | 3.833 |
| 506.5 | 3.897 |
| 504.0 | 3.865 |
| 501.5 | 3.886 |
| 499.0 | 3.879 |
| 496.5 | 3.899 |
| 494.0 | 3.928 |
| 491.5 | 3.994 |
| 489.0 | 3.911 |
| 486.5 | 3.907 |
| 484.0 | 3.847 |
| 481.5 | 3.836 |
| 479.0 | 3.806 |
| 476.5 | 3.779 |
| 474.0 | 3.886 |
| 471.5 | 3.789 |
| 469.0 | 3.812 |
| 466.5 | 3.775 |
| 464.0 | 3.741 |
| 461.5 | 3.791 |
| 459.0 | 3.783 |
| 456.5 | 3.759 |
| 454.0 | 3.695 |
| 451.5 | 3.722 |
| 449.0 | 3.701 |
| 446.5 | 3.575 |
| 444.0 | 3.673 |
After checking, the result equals 0.9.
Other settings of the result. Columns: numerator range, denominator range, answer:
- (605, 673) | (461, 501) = 0.95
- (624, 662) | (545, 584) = 0.94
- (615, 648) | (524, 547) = 0.90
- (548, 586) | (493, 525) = 1.03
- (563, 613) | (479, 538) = 0.94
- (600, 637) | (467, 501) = 0.93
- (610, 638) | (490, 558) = 0.88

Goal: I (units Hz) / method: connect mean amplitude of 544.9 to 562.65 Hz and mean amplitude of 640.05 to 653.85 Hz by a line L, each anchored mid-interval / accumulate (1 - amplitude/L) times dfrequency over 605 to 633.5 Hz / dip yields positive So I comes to 4.1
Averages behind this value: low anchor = 4.26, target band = 3.56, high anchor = 4.13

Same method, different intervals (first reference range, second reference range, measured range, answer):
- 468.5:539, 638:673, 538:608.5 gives -1.2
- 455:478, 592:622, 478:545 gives -4.6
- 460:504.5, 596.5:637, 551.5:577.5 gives -2.8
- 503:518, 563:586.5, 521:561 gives -3.2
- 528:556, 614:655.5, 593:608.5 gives 1.3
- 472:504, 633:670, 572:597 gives 0.8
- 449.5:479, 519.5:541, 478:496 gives 0.0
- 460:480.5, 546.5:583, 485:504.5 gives -0.2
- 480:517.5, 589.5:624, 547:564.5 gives -2.4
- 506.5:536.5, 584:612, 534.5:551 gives -1.6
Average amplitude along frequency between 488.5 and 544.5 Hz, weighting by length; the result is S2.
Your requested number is 3.99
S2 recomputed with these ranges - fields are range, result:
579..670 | 3.67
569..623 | 3.65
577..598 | 3.66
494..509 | 3.88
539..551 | 4.24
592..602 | 3.62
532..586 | 4.07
